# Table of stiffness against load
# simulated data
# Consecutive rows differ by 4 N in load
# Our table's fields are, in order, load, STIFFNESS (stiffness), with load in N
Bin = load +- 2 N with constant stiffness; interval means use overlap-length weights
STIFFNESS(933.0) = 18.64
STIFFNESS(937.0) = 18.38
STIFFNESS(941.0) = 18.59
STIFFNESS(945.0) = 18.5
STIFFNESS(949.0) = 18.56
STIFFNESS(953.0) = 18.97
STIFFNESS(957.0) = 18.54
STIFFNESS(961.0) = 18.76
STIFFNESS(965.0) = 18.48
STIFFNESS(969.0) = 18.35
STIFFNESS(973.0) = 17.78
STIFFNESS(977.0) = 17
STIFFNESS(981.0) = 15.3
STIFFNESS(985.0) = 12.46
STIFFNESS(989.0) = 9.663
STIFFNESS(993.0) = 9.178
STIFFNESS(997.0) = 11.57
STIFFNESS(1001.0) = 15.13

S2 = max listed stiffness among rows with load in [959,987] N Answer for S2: 18.76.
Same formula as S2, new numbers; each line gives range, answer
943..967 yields 18.97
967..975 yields 18.35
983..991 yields 12.46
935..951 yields 18.59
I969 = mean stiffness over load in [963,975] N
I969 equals 18.2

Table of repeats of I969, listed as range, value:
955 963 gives 18.6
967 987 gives 16.2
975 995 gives 12.7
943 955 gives 18.7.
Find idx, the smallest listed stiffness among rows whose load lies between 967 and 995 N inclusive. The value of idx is 9.178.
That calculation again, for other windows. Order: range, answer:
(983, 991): 9.663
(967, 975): 17.78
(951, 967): 18.48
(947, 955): 18.56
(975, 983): 15.3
